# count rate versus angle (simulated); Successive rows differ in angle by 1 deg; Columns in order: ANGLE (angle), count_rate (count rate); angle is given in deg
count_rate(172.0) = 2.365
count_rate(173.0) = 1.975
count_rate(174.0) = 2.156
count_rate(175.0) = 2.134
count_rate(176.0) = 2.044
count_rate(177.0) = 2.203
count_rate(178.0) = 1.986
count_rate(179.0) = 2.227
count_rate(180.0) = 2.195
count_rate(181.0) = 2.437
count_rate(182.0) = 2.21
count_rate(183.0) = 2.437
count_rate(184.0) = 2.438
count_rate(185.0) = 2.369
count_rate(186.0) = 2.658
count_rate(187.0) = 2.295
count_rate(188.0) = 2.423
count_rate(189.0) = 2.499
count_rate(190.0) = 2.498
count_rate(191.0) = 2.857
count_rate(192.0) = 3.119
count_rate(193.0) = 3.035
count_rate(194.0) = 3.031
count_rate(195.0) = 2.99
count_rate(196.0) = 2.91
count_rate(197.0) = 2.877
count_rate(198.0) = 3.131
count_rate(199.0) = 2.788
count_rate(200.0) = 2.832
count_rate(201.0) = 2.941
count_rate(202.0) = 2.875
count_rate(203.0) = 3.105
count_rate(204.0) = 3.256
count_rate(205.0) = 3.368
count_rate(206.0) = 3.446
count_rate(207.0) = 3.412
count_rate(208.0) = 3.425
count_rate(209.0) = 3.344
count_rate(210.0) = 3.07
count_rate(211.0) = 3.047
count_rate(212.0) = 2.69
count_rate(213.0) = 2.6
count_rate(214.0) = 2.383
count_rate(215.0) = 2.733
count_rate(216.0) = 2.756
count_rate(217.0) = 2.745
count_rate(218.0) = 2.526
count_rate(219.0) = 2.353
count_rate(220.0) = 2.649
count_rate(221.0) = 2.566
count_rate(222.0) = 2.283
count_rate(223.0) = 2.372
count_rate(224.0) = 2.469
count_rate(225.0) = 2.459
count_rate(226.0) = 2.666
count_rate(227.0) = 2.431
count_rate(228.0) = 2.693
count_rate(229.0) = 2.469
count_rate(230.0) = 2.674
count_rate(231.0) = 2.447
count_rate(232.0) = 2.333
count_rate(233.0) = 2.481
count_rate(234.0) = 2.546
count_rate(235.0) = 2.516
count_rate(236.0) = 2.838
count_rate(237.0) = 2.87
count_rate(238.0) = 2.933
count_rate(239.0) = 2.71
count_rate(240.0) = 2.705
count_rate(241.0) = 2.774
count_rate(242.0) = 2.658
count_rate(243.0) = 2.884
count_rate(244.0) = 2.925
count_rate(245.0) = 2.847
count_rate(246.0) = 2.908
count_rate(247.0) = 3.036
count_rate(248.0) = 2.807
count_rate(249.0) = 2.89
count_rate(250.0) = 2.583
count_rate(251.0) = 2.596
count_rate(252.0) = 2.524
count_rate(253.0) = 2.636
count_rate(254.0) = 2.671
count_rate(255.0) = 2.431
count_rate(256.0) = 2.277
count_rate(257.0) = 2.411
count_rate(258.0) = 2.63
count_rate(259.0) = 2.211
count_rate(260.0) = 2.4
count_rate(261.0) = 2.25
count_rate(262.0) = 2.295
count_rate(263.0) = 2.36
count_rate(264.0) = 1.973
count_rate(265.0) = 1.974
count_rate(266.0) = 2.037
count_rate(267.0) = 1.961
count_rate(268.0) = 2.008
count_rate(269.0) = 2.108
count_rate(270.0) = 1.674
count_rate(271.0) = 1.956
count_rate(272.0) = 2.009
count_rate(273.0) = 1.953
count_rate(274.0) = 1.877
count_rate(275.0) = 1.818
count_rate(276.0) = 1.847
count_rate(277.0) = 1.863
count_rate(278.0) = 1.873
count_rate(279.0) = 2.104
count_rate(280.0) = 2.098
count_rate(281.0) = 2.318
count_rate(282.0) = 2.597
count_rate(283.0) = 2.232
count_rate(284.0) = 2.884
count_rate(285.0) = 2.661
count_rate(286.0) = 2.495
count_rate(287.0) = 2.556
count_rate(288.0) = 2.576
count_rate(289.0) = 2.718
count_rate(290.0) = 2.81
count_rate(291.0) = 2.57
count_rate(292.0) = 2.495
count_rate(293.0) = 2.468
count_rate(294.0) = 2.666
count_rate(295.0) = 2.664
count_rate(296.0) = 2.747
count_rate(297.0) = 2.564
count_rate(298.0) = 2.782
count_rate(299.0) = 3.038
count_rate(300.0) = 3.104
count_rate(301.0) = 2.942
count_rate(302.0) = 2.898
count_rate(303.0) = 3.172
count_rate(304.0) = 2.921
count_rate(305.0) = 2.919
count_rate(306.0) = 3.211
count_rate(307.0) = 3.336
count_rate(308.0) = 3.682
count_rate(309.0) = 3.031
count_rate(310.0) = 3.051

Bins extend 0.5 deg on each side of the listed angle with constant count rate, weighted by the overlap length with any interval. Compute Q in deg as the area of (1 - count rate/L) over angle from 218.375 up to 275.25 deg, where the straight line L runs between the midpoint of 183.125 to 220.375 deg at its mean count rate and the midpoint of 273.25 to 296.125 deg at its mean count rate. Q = 3.1 deg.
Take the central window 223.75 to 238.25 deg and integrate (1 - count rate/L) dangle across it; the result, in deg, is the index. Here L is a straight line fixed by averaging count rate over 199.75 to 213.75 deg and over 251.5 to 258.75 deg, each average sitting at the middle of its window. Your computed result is 1.08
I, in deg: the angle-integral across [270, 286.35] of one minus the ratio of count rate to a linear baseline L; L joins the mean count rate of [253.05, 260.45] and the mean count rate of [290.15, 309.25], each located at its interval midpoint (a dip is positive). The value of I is 3.3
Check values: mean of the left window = 2.45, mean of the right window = 2.9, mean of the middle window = 2.14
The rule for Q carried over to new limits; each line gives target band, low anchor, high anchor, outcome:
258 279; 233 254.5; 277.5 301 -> 4.9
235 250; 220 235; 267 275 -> -3.4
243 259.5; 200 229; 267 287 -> -1.7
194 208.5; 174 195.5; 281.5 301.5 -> -3.4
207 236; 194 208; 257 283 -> 1.5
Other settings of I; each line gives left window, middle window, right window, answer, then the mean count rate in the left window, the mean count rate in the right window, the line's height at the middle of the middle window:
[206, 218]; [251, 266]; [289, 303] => 2.55 deg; 2.93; 2.76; 2.84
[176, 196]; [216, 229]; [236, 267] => 0.11 deg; 2.52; 2.57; 2.55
